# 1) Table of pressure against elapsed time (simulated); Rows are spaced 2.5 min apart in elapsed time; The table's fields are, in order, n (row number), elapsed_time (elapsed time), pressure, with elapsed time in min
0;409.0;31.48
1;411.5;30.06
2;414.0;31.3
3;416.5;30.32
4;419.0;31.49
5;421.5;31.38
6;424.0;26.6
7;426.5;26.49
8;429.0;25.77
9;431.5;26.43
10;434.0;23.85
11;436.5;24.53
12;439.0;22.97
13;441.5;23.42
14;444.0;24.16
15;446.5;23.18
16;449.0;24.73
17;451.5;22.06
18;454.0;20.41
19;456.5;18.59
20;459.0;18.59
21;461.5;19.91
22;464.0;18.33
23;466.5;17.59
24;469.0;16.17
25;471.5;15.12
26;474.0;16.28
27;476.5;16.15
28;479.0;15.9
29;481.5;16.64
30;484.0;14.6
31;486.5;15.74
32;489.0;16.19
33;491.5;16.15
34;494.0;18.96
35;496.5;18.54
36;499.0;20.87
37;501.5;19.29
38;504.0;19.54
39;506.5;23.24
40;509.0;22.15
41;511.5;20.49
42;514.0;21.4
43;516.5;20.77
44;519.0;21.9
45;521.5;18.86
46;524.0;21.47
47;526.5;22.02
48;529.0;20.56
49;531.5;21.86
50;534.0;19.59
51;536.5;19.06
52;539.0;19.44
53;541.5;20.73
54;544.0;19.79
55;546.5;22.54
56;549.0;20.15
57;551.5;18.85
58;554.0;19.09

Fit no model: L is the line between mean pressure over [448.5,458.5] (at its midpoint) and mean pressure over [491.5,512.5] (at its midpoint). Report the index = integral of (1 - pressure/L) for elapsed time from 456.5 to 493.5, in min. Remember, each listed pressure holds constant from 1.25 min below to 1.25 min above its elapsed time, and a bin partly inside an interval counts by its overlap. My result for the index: 6.9 min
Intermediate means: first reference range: 21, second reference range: 20.1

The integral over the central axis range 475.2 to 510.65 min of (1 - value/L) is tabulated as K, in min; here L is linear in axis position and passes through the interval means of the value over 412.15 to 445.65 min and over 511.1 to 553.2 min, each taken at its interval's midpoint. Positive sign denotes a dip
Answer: 7.26 min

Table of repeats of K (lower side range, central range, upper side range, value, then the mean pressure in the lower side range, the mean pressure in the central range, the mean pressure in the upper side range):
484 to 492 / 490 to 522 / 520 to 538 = -4.14 min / 15.8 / 20.2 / 20.5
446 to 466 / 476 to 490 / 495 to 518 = 3.23 min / 20.5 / 15.8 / 20.7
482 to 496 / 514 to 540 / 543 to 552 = -2.14 min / 16.5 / 20.6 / 20.5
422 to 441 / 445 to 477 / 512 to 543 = 6.50 min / 25.4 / 19.1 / 20.6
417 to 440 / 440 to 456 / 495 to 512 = 1.52 min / 26.8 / 22.8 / 20.6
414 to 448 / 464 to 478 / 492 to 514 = 4.00 min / 26.4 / 16.4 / 20.3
